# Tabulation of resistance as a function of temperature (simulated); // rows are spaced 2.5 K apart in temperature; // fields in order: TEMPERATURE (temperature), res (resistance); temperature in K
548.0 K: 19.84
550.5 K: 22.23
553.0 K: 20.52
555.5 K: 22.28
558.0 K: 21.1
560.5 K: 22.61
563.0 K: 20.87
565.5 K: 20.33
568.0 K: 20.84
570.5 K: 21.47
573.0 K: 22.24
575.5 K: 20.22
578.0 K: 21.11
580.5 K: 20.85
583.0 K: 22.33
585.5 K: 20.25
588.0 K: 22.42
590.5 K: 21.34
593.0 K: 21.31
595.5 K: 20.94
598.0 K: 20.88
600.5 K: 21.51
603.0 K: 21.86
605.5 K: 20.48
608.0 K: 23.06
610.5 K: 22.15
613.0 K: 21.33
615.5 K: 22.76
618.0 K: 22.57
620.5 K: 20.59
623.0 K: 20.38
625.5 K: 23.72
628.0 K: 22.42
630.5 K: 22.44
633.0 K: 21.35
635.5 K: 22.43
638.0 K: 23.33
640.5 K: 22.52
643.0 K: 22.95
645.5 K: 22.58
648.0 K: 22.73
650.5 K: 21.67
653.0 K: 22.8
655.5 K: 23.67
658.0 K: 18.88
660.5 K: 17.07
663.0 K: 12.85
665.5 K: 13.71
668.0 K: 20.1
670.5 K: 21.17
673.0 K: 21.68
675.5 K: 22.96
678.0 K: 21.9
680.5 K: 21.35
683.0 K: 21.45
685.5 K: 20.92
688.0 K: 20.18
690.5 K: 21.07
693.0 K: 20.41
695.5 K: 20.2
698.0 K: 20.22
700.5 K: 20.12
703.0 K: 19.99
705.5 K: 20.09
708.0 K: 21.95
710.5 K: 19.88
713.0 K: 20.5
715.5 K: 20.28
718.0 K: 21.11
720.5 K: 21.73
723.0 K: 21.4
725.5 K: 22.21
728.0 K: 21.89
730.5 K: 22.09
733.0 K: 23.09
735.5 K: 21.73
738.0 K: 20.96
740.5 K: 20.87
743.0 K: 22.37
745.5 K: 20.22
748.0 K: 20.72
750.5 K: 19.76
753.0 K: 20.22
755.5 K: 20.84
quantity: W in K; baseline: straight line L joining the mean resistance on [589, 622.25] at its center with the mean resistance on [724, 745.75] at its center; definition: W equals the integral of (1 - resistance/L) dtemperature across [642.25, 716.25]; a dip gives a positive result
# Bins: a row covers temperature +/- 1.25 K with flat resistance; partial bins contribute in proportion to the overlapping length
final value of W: 4.1 K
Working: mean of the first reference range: 21.6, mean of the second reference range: 21.8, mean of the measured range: 20.5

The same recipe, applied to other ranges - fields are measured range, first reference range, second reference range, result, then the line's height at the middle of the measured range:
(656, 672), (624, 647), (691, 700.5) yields 2.87 K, 21.5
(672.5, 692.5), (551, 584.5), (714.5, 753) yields -0.06 K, 21.3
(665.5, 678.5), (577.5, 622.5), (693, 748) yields 0.28 K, 21.3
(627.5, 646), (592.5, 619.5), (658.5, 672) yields -3.02 K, 19.4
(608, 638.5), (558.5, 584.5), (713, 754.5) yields -1.24 K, 21.3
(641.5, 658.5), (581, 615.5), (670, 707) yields -0.92 K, 21.2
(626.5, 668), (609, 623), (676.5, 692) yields 1.29 K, 21.5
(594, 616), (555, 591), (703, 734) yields -0.31 K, 21.3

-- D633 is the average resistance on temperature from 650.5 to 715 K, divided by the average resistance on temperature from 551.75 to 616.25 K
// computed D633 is 0.9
